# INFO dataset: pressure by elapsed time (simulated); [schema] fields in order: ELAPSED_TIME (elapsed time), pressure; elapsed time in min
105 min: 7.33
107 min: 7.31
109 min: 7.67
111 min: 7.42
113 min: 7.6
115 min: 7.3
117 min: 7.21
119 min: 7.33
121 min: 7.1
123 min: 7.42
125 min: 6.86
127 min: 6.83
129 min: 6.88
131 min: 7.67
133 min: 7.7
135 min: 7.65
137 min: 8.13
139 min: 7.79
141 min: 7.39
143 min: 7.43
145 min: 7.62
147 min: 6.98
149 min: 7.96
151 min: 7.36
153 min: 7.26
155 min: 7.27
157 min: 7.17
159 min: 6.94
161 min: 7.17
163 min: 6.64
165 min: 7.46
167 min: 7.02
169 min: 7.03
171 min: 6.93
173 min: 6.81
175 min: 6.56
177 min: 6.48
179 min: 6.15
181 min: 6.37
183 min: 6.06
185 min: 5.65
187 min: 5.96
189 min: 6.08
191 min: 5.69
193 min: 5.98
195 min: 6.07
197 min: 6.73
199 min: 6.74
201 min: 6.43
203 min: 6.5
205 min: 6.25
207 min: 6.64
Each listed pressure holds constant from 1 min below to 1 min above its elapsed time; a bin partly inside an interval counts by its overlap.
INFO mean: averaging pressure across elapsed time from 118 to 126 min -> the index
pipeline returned 7.18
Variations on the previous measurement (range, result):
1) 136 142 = 7.77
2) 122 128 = 7.04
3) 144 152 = 7.48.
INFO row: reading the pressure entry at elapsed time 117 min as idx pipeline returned 7.21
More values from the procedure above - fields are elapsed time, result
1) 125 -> 6.86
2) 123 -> 7.42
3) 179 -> 6.15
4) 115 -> 7.3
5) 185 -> 5.65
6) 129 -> 6.88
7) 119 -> 7.33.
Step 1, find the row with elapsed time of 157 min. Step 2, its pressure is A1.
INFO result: 7.17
